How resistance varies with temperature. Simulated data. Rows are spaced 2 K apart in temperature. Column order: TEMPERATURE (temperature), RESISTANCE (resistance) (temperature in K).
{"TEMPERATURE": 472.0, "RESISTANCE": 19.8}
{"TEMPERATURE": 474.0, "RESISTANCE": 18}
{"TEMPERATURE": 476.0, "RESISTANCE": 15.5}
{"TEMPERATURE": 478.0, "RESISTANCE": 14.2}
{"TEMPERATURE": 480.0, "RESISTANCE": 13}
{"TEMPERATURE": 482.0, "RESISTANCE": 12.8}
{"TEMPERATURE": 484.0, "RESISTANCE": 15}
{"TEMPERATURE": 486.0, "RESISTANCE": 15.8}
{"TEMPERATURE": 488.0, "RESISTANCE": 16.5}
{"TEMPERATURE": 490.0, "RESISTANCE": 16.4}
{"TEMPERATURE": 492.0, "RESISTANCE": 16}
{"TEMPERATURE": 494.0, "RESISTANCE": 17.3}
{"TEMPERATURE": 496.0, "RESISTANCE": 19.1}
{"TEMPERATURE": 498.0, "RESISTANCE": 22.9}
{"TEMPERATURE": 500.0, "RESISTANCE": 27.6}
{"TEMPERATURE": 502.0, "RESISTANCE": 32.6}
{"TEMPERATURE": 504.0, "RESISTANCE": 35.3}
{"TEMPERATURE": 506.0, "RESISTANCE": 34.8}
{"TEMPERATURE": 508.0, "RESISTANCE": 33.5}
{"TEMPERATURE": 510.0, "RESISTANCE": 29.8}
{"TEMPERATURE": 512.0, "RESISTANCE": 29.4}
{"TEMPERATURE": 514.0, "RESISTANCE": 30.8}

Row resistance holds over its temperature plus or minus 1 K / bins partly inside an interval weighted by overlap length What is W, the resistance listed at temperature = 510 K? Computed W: 29.8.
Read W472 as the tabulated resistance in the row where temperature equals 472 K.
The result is 19.8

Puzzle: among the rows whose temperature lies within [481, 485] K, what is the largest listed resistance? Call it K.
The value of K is 15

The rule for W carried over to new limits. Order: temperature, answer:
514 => 30.8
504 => 35.3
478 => 14.2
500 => 27.6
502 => 32.6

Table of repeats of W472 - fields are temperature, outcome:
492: 16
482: 12.8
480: 13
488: 16.5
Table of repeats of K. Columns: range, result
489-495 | 17.3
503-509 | 35.3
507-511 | 33.5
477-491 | 16.5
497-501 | 27.6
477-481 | 14.2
